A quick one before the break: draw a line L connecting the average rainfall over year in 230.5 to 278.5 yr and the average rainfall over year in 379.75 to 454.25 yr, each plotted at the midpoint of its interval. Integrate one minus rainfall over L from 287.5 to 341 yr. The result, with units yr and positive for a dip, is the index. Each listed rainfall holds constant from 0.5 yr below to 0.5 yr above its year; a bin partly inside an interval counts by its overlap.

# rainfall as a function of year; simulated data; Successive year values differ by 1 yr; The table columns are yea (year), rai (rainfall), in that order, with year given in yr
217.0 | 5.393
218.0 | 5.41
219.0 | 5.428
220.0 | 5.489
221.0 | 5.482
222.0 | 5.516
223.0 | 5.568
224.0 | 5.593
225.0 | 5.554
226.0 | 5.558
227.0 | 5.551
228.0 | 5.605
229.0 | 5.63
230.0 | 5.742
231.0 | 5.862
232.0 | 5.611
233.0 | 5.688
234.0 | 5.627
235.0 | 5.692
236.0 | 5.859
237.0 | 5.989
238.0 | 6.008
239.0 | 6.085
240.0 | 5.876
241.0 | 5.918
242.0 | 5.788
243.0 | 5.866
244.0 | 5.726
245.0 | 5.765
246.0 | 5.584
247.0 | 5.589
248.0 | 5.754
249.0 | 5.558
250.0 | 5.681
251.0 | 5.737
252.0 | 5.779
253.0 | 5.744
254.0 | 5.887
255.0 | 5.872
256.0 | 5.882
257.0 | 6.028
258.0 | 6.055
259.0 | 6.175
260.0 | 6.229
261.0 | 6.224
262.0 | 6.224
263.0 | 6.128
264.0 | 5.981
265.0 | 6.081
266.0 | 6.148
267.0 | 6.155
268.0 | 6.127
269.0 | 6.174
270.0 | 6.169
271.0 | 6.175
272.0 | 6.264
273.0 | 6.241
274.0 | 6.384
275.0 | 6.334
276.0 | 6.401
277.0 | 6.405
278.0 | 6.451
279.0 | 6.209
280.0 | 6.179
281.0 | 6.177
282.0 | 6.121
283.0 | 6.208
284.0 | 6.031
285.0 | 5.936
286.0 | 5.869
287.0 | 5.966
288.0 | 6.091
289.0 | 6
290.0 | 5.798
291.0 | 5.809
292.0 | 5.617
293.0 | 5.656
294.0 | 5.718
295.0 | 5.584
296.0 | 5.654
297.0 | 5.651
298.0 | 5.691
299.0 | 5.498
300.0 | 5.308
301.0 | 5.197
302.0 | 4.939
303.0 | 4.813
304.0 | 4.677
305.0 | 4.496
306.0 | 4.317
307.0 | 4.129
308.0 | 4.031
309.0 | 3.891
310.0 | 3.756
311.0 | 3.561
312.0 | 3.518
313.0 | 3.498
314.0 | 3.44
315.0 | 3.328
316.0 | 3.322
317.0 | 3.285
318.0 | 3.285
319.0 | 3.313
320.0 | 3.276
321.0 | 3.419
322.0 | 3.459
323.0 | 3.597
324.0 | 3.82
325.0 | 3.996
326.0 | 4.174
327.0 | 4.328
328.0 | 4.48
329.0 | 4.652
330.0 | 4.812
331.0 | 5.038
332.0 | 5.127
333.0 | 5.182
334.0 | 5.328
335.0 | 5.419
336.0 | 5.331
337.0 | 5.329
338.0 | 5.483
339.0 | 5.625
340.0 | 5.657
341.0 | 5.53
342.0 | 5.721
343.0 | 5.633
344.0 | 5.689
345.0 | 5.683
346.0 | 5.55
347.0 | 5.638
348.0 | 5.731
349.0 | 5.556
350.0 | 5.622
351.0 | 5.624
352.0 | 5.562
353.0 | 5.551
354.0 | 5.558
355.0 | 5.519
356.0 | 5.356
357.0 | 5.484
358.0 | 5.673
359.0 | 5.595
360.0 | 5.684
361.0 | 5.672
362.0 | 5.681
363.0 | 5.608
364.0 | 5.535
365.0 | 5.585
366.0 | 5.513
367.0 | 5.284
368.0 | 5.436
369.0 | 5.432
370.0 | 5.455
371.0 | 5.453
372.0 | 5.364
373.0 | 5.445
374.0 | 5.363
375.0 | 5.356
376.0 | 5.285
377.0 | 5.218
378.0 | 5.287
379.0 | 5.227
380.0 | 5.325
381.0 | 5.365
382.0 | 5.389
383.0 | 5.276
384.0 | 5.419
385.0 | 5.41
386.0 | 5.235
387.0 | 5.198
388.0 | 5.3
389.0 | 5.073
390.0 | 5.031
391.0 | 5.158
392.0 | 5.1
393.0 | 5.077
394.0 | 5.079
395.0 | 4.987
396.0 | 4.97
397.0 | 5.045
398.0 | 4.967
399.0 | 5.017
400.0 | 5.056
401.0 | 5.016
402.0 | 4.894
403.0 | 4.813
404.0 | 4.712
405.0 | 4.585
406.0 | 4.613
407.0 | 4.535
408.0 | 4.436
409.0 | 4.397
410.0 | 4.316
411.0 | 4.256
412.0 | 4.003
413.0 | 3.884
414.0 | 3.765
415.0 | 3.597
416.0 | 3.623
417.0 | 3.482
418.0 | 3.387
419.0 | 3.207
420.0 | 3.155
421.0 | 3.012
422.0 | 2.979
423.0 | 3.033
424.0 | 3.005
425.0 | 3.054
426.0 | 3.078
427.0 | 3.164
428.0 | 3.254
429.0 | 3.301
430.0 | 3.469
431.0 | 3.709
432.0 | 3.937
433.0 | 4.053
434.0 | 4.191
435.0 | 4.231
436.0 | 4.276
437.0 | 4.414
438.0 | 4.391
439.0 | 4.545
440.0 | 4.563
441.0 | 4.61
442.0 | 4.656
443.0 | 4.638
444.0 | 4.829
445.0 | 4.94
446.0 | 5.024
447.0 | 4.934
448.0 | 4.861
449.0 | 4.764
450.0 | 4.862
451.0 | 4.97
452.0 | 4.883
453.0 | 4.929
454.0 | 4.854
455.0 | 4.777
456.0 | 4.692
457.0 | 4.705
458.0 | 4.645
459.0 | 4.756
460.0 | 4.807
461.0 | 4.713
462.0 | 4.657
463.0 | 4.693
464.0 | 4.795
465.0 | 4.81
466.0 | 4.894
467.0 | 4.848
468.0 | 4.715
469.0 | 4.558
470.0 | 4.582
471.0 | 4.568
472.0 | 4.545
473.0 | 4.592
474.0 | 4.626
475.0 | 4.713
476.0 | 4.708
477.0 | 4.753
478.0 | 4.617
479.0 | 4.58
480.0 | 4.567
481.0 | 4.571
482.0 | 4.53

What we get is 7.5 yr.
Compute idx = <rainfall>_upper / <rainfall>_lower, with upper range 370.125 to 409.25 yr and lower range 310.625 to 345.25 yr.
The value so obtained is 1.14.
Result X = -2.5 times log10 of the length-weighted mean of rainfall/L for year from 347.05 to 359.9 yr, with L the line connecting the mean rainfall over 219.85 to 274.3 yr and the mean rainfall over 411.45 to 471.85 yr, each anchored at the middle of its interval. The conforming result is -0.12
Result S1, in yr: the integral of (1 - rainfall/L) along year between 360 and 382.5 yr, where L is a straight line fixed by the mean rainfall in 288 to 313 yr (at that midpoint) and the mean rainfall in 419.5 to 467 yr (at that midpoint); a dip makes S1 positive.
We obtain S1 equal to -3.86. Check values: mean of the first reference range 4.96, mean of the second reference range 4.29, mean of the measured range 5.43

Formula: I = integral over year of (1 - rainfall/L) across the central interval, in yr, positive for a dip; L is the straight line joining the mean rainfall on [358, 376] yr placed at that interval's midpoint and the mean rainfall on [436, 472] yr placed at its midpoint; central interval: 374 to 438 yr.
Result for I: 9.38 yr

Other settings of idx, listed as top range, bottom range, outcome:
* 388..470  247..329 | 0.84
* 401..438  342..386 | 0.70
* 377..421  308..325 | 1.33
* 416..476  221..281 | 0.72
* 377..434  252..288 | 0.71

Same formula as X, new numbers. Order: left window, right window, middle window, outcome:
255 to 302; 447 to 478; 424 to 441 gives 0.27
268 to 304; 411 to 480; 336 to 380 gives -0.07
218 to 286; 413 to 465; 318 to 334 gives 0.24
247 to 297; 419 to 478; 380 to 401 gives -0.06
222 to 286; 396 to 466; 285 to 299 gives -0.03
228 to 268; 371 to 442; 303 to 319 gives 0.37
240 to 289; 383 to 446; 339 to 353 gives -0.11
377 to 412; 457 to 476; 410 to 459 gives 0.17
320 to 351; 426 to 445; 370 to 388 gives -0.16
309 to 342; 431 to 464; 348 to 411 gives -0.18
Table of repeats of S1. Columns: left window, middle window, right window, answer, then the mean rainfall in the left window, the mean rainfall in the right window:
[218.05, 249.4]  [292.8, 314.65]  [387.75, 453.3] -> 2.2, 5.69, 4.31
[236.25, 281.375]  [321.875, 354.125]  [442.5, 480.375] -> 2.2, 6.03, 4.75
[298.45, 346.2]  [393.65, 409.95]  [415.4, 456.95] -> -2.2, 4.51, 4.1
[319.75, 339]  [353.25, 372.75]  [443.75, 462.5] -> -3.7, 4.58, 4.82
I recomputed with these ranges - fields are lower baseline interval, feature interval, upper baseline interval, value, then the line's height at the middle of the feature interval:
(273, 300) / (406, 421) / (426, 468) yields 3.0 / 4.81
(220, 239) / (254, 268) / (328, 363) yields -1.2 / 5.62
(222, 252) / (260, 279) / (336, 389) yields -1.9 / 5.66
